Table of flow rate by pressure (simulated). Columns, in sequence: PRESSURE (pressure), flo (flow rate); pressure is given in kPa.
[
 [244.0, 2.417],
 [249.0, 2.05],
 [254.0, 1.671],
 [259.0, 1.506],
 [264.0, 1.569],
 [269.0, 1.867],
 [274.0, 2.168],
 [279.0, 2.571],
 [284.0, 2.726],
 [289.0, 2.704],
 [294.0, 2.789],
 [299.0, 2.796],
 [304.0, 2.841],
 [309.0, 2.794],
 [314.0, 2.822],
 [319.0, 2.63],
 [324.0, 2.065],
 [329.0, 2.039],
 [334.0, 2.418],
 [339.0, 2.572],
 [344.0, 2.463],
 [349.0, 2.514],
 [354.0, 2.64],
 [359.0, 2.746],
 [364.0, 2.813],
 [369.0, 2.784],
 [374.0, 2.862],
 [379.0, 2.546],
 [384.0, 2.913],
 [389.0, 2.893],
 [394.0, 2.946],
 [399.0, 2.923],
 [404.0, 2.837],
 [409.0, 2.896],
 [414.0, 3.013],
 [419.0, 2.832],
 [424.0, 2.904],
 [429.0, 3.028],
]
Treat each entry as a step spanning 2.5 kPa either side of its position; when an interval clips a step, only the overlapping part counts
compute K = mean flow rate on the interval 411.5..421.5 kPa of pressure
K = 2.92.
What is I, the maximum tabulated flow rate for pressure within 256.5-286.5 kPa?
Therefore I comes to 2.726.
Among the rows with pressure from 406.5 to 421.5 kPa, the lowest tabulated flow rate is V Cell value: 2.832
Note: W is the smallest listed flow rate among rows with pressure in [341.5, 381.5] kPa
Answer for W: 2.463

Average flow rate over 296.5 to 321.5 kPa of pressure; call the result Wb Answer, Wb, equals 2.78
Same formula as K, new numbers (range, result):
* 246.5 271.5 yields 1.73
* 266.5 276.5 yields 2.02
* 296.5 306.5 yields 2.82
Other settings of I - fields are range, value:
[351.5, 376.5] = 2.862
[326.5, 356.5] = 2.64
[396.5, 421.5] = 3.013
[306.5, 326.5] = 2.822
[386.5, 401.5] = 2.946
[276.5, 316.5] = 2.841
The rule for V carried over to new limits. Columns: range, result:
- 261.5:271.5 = 1.569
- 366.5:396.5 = 2.546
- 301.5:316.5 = 2.794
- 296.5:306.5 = 2.796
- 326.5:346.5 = 2.039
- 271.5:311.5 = 2.168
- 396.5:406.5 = 2.837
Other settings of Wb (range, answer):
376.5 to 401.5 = 2.84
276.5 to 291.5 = 2.67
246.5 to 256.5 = 1.86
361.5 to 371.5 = 2.8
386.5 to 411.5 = 2.9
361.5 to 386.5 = 2.78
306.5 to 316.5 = 2.81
